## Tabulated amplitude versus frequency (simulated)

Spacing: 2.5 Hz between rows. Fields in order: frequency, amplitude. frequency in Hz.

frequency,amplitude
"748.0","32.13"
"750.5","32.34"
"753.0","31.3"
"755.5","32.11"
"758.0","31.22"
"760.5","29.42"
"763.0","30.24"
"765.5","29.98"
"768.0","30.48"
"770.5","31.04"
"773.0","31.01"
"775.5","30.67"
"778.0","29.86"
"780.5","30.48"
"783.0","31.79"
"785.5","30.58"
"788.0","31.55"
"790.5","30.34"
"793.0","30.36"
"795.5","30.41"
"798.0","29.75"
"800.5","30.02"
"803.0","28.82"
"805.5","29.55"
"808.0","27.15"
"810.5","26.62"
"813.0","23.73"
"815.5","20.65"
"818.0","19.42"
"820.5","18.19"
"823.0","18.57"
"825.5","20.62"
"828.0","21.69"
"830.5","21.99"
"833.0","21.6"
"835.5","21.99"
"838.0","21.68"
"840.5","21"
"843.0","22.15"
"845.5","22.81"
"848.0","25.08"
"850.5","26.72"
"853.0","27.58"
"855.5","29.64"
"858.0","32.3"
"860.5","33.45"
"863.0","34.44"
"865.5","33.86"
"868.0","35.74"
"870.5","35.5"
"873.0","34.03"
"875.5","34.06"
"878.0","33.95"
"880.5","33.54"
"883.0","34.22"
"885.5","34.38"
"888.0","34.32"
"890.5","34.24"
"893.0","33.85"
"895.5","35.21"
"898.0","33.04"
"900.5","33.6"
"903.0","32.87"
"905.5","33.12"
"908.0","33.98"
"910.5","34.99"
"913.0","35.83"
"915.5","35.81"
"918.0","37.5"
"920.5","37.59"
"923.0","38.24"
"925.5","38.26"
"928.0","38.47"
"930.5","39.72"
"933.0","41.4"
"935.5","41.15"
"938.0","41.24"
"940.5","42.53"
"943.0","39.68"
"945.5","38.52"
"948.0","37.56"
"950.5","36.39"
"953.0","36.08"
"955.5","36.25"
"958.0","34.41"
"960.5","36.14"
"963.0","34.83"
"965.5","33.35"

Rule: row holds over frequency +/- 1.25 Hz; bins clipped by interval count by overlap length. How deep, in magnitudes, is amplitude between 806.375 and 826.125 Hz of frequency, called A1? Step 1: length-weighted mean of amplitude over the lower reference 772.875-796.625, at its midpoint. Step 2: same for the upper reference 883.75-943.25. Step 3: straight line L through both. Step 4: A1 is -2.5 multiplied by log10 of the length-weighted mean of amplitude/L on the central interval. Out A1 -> 0.41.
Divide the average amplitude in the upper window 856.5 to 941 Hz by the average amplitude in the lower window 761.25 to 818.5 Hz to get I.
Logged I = 1.23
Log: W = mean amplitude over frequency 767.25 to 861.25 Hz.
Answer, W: 26.6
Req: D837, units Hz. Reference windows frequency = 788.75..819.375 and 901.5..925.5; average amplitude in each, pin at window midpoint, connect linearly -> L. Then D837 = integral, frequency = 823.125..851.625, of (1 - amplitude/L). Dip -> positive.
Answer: 7.20 Hz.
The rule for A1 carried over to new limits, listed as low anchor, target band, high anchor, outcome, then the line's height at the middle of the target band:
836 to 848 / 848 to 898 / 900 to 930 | -0.18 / 28.1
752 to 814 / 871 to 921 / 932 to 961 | 0.04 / 35.8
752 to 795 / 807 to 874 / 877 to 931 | 0.27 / 33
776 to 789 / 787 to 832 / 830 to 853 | 0.08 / 27.3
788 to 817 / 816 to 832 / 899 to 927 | 0.42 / 29.5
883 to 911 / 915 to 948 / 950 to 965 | -0.13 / 34.9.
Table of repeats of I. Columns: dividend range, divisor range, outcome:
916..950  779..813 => 1.33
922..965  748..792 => 1.24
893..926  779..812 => 1.19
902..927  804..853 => 1.57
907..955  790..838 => 1.55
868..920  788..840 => 1.39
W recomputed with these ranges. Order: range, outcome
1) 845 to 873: 31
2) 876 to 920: 34.4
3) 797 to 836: 23.8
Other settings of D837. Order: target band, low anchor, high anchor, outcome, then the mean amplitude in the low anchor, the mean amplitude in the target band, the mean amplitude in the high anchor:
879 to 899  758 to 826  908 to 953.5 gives 0.61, 28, 34.1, 38.3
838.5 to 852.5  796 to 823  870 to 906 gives 2.68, 25.2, 23.7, 34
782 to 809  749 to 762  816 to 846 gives -4.46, 31.3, 30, 20.9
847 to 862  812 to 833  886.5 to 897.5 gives -1.28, 20.6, 29.3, 34.3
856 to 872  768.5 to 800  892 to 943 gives 0.21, 30.6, 34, 37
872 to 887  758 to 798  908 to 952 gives 0.73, 30.5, 34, 38.4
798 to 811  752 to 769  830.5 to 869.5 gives 0.14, 30.7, 28.7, 27.2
